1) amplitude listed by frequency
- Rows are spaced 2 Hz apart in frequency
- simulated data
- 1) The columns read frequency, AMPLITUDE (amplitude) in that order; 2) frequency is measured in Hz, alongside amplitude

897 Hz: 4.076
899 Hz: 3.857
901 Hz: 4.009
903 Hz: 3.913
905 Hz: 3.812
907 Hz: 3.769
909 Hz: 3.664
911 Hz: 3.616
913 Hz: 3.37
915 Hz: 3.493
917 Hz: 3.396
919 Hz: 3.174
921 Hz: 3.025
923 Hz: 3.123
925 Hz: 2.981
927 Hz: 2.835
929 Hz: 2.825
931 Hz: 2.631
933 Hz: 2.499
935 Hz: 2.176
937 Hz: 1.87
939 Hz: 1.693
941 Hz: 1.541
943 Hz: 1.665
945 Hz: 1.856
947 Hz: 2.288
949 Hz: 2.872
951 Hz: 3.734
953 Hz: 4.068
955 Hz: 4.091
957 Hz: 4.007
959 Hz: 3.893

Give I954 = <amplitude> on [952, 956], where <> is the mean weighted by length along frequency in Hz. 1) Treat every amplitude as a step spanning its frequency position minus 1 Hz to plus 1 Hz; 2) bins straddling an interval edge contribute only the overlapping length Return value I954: 4.08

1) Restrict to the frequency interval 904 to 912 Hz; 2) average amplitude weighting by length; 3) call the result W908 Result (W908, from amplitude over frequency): 3.72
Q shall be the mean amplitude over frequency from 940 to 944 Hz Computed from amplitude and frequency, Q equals 1.6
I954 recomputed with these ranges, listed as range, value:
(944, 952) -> 2.69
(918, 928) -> 3.03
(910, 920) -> 3.41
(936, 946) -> 1.73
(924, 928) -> 2.91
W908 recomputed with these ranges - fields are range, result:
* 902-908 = 3.83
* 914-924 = 3.24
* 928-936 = 2.53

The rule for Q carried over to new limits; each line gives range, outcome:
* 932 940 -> 2.06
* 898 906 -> 3.9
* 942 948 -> 1.94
